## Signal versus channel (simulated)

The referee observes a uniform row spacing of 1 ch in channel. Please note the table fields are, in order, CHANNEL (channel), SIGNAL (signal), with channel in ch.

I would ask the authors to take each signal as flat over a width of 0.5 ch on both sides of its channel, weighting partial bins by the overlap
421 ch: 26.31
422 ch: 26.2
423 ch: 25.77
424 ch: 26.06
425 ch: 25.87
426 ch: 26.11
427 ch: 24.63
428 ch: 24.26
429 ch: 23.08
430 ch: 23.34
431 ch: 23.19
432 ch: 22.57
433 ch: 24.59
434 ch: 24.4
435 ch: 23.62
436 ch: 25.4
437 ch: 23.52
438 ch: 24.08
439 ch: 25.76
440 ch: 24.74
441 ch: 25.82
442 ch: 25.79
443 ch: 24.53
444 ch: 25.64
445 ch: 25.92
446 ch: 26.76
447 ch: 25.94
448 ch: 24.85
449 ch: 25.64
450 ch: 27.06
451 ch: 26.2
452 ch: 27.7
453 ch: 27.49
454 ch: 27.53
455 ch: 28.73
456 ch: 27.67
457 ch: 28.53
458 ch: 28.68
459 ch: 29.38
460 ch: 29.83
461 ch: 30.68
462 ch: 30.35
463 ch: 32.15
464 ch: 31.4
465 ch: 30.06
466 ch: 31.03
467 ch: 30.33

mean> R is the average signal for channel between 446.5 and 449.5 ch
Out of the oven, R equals 25.5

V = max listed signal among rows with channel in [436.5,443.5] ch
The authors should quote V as 25.82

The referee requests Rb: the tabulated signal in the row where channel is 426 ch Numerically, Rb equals 26.11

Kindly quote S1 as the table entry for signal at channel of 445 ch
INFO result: 25.92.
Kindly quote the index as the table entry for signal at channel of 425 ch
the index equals 25.87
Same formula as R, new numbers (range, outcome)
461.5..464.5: 31.3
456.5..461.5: 29.4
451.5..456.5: 27.8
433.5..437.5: 24.2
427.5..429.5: 23.7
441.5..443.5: 25.2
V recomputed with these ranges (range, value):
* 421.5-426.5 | 26.2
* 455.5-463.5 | 32.15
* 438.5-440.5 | 25.76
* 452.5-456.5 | 28.73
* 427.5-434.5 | 24.59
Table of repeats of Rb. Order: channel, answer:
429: 23.08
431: 23.19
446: 26.76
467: 30.33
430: 23.34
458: 28.68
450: 27.06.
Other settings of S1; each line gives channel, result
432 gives 22.57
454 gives 27.53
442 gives 25.79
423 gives 25.77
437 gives 23.52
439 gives 25.76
